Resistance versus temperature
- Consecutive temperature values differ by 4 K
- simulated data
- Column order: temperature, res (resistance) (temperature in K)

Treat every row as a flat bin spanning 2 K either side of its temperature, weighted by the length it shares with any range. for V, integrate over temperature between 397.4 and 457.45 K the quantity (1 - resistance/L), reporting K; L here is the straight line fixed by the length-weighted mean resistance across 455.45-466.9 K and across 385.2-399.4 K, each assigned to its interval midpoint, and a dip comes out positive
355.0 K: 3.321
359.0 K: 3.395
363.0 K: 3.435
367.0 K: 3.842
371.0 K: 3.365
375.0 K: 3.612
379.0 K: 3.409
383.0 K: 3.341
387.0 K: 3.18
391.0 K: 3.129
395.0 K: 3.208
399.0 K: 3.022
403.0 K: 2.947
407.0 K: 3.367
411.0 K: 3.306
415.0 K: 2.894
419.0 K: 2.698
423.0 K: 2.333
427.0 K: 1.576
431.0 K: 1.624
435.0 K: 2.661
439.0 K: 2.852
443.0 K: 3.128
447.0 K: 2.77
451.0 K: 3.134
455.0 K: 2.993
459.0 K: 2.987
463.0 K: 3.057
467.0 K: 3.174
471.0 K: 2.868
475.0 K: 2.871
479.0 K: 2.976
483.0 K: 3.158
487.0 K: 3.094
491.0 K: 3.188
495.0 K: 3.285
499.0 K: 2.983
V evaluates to 6.6 K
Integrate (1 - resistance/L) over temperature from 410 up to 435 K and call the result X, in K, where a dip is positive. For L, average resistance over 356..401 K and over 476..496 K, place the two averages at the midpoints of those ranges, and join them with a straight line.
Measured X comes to 6.7 K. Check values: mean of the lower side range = 3.36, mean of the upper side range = 3.12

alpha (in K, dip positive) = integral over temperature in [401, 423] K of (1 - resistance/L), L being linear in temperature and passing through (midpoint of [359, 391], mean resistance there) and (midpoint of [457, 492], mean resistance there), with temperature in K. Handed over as 2.1 K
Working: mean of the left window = 3.43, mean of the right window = 3.04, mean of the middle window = 2.98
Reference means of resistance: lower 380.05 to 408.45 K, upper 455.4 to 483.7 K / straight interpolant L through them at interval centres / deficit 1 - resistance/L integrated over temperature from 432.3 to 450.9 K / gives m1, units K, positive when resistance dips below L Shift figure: 1.41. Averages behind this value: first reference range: 3.17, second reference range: 3.01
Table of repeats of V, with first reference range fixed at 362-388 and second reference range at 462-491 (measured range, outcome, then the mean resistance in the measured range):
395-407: 1.0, 3.09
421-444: 6.4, 2.33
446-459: 0.6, 2.98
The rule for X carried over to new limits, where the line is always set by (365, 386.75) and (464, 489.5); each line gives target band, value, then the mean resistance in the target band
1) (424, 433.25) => 4.39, 1.71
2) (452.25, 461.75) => 0.34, 3.01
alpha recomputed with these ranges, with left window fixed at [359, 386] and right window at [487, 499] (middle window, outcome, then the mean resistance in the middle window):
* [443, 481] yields 3.1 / 2.99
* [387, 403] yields 1.5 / 3.11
